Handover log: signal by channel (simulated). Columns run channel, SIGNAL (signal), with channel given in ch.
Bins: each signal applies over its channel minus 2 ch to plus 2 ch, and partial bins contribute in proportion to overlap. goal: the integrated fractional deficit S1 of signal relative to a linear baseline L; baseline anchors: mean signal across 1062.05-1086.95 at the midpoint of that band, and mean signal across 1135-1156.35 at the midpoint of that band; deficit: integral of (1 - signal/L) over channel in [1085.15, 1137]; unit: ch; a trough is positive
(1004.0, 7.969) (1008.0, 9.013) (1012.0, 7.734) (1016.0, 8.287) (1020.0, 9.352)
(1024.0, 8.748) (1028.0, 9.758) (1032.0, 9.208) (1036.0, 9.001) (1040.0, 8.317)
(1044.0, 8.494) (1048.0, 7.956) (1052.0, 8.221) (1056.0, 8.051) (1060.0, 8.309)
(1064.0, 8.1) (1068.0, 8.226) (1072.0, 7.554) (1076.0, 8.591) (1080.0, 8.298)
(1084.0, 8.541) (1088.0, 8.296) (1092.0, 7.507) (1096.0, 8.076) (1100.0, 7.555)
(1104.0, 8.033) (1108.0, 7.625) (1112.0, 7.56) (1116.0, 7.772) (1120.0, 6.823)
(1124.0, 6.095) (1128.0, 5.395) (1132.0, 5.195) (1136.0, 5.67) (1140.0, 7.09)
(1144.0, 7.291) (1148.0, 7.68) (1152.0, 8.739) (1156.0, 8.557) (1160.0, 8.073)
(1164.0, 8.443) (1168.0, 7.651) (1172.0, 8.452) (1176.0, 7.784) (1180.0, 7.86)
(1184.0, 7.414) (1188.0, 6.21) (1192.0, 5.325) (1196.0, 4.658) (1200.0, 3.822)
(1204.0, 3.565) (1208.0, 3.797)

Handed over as 5.1 ch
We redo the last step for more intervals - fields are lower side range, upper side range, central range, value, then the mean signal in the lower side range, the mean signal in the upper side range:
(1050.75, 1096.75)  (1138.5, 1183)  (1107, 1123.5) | 1.5 ch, 8.15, 7.96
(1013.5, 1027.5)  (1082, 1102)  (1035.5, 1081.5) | 0.9 ch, 8.86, 8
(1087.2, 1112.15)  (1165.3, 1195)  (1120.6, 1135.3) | 3.7 ch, 7.8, 7.18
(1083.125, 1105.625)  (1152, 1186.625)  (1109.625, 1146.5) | 6.6 ch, 7.97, 8.04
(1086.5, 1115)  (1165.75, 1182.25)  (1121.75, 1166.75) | 4.4 ch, 7.8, 7.94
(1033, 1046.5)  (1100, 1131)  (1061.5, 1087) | -1.1 ch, 8.62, 7.02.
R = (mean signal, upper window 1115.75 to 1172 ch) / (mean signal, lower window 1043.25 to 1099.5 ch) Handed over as 0.9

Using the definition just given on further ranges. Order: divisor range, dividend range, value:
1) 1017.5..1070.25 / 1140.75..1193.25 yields 0.89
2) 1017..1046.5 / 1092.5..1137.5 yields 0.77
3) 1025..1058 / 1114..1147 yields 0.75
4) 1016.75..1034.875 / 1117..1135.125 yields 0.65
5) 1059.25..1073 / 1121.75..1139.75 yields 0.71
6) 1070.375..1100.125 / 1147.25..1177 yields 1.01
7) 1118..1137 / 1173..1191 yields 1.24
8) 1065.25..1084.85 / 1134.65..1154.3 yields 0.90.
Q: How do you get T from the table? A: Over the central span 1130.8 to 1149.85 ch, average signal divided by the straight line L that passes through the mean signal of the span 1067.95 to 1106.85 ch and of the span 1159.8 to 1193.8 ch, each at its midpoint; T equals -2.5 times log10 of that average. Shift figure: 0.16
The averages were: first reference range 8.05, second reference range 7.45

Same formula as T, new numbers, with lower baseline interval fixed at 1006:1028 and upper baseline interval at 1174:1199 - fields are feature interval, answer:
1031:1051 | -0.018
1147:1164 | -0.211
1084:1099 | -0.040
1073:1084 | -0.065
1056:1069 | -0.010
